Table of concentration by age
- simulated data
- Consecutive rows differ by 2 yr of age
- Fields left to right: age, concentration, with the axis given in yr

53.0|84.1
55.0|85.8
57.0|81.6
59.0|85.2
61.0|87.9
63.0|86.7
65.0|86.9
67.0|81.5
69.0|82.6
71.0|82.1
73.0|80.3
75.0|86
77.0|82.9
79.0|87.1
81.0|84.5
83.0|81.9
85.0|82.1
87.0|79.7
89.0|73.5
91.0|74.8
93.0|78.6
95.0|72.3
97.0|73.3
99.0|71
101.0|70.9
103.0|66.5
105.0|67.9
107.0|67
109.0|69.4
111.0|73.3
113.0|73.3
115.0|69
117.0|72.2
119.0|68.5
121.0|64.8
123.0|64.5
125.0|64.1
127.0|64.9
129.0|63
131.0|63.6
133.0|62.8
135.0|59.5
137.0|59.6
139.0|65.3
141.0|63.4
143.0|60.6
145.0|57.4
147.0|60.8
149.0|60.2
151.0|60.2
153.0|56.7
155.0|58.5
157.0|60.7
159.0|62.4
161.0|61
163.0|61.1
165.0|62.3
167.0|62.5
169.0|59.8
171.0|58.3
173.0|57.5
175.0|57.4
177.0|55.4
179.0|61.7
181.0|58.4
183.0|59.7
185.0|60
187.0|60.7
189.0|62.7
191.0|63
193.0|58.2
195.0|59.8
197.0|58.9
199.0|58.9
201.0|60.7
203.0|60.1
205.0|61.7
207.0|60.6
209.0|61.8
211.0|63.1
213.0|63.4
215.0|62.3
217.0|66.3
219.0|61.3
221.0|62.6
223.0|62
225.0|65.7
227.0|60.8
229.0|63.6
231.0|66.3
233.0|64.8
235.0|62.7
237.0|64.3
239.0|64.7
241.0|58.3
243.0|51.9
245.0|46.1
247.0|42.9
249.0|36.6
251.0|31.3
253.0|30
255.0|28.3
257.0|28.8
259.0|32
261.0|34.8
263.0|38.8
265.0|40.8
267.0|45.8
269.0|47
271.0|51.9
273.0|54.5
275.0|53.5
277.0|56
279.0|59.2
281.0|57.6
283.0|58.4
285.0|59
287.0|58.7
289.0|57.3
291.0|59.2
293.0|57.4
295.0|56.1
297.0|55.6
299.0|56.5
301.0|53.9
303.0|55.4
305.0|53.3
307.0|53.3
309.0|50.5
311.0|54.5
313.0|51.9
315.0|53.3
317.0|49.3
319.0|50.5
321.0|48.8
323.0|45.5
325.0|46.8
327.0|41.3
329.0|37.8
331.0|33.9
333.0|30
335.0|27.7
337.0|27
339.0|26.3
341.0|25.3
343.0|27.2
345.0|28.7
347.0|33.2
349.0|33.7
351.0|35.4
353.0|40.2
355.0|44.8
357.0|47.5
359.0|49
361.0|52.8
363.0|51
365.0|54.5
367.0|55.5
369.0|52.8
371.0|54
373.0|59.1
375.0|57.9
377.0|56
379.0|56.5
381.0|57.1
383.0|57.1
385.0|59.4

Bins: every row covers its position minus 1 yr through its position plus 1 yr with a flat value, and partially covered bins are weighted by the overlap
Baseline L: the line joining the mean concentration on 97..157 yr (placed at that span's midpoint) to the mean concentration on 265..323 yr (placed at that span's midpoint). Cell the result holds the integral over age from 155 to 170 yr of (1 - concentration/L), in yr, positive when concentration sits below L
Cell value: 0.3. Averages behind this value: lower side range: 64.9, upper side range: 53.8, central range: 61.2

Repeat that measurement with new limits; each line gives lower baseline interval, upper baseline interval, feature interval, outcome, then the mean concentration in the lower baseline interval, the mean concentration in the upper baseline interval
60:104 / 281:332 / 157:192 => 4.1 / 79.7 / 52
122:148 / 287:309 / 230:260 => 5.5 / 62.3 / 55.7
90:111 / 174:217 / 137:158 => 1.8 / 71.3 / 60.5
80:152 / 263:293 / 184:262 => 4.7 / 68.5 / 53.8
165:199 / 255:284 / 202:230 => -4.1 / 59.7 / 46.4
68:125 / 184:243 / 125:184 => 6.7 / 74.8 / 61.9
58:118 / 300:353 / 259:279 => 1.2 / 77.7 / 41.3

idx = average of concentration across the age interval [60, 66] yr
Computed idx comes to 87.2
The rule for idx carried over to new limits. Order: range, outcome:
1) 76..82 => 84.8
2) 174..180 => 58.2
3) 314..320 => 51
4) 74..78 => 84.5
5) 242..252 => 41.8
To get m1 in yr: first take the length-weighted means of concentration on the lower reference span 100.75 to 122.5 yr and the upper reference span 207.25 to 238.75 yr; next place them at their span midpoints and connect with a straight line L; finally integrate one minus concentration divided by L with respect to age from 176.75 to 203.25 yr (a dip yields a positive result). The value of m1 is 2.07 yr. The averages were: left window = 69.2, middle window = 60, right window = 63.4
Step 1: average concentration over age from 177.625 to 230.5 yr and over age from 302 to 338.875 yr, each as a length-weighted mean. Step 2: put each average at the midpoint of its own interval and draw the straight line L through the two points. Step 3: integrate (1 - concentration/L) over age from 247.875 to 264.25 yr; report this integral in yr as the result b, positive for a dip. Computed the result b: 6.4 yr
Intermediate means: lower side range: 61.5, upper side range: 44.6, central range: 32.8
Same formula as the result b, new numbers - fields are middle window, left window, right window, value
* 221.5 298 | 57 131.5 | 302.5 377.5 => 3.9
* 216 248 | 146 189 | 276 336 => -2.6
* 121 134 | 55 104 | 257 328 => 1.7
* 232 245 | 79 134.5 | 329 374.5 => -1.2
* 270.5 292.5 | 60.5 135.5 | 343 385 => -0.2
